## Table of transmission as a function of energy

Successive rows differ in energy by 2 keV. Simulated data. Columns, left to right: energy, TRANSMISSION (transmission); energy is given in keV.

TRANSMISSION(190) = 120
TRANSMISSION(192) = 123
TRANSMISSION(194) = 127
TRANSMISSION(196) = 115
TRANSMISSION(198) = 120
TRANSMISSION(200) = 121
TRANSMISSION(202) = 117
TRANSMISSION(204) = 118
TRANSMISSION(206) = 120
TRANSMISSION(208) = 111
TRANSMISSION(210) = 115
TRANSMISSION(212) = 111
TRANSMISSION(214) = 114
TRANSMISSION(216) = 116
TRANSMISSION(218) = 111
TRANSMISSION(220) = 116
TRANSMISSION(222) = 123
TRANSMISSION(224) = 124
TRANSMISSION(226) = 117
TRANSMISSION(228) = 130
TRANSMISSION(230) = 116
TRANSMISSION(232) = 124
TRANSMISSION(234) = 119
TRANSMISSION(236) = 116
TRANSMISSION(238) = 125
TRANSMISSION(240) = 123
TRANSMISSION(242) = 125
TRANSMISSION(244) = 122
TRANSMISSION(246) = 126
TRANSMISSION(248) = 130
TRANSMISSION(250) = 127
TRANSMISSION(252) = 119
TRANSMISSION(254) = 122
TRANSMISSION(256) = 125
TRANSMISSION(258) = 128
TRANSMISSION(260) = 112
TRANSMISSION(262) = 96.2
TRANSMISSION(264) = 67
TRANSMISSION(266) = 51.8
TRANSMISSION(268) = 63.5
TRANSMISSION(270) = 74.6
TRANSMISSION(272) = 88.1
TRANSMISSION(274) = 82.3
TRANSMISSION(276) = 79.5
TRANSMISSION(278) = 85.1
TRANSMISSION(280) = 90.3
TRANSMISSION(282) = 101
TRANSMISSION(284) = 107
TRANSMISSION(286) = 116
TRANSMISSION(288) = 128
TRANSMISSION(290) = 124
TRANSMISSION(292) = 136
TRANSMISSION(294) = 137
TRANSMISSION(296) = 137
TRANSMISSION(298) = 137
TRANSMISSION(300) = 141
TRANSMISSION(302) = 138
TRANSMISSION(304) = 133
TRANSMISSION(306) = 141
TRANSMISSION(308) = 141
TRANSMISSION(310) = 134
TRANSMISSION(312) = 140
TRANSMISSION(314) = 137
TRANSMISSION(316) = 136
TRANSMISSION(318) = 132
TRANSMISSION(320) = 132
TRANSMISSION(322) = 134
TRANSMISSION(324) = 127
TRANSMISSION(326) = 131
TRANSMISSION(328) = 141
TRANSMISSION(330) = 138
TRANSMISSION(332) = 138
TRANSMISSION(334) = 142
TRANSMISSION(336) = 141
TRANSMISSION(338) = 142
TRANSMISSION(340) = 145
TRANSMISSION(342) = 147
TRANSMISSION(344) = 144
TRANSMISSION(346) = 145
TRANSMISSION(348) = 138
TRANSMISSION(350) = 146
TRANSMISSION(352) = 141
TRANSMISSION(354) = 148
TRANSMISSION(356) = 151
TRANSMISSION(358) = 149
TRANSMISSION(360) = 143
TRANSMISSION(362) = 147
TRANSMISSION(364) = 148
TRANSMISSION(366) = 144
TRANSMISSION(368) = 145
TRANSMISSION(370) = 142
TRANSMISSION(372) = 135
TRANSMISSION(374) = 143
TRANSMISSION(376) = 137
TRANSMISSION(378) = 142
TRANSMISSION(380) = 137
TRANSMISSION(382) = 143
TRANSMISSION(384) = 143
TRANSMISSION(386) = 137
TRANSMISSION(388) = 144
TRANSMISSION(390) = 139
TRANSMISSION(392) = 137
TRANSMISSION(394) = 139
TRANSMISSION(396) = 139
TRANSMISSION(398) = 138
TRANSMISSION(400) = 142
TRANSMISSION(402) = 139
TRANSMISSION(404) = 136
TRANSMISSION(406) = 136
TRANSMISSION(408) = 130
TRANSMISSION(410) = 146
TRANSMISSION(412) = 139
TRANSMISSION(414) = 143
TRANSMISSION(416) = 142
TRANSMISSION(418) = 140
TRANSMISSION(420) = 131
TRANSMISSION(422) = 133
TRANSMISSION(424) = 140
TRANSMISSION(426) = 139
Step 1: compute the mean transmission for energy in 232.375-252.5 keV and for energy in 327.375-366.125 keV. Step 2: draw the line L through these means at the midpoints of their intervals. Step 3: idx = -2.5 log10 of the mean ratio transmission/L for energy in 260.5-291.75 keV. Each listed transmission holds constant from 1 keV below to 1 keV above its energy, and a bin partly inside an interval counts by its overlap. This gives 0.38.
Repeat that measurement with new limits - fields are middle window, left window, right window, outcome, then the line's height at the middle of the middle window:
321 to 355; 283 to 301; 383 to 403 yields -0.05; 134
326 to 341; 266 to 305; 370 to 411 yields -0.15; 123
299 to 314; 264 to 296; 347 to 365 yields -0.20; 115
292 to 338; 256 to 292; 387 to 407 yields -0.24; 110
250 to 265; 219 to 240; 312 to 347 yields 0.14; 126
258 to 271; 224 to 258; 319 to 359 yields 0.48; 127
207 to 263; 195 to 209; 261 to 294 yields -0.12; 107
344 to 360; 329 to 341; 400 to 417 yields -0.04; 141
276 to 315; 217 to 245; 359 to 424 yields 0.03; 128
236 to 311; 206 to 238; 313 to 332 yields 0.11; 126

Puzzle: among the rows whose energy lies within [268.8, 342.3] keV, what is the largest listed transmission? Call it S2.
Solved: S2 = 147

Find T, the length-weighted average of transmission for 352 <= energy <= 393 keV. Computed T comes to 143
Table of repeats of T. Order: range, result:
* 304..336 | 136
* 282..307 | 130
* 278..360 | 135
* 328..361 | 144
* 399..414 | 139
